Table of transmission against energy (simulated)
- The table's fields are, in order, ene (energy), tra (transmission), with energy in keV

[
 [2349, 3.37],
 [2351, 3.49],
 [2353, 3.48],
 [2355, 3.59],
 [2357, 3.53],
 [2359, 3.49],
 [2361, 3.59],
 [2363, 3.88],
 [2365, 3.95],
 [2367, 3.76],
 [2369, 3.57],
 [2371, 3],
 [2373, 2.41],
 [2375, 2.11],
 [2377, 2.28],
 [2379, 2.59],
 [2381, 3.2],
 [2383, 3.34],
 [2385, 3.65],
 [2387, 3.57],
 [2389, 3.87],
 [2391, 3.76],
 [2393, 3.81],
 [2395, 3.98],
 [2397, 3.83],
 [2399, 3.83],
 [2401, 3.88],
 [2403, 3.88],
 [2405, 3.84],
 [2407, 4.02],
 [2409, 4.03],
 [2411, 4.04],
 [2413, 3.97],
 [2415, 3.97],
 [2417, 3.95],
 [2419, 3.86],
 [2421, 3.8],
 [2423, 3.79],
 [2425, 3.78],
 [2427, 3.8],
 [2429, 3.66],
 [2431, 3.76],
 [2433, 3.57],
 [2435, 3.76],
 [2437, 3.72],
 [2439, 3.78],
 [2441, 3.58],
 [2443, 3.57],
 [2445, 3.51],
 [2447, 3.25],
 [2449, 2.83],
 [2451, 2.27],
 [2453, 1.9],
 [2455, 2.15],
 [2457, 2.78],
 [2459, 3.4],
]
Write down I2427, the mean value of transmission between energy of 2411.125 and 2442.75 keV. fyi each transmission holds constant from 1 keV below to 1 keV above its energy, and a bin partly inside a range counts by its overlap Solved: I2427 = 3.79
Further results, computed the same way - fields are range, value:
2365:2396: 3.28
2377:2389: 3.24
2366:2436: 3.6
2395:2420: 3.93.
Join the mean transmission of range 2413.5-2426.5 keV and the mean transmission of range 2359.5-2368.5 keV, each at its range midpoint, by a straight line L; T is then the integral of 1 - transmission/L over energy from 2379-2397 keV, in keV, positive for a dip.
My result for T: 0.98 keV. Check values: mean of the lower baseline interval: 3.77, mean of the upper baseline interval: 3.86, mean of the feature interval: 3.6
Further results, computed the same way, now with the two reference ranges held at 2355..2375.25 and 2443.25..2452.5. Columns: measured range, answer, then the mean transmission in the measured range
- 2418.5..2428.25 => -2.26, 3.8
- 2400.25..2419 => -4.72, 3.95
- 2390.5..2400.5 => -1.92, 3.85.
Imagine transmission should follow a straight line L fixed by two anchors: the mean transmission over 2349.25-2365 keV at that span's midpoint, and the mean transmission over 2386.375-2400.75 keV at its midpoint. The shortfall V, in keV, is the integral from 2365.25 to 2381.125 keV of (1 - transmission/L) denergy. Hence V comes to 3.40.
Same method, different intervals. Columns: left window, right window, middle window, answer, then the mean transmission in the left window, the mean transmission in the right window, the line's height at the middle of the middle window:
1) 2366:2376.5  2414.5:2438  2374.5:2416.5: -3.70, 2.94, 3.78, 3.31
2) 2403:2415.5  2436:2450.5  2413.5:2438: -0.56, 3.97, 3.42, 3.7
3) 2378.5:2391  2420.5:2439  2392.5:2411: -1.89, 3.43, 3.74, 3.55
